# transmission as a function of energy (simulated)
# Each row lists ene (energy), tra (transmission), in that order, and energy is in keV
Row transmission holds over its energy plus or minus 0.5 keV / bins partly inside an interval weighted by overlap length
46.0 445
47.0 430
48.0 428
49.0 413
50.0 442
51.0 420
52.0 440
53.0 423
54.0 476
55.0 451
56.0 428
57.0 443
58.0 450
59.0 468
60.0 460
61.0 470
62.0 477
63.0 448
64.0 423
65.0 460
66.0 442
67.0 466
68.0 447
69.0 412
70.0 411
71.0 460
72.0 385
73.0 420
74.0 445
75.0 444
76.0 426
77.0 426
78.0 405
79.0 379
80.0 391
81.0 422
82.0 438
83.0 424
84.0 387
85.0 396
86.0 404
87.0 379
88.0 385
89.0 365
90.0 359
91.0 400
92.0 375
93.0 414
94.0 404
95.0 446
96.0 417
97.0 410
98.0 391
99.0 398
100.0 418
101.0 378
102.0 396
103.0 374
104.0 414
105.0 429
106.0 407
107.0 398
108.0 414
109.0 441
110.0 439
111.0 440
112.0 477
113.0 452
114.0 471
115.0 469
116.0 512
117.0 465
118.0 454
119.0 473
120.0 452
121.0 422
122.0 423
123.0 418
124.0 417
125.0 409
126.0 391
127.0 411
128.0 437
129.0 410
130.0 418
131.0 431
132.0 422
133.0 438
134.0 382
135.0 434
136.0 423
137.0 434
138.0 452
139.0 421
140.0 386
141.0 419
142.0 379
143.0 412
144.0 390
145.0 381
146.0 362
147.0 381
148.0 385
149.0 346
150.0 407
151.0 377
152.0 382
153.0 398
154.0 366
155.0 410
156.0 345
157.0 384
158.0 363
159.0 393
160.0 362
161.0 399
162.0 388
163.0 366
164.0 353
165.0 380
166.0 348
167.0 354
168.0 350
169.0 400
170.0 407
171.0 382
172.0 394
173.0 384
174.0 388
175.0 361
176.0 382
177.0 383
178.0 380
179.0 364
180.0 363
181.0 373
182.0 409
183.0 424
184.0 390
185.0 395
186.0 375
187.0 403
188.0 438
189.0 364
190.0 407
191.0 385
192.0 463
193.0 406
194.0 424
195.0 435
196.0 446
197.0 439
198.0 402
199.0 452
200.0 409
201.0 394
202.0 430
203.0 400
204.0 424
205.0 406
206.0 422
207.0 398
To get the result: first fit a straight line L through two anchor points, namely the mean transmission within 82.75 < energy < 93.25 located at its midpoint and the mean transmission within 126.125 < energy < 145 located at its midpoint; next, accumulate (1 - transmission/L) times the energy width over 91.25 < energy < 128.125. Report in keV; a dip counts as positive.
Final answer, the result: -2.3 keV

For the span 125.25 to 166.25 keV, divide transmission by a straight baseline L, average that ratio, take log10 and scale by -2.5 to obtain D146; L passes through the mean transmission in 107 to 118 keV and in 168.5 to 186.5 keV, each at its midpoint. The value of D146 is 0.068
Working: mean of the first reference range 455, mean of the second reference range 386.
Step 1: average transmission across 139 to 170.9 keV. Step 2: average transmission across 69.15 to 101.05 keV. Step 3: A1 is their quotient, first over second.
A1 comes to 0.9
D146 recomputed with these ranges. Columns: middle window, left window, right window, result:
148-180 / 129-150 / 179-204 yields 0.08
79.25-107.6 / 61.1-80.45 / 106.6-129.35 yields 0.09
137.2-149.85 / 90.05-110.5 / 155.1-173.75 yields -0.02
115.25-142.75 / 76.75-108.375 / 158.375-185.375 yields -0.09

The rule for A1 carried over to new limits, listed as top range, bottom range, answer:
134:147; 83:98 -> 1.02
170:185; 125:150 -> 0.95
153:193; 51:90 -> 0.90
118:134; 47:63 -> 0.95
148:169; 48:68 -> 0.84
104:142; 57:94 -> 1.02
